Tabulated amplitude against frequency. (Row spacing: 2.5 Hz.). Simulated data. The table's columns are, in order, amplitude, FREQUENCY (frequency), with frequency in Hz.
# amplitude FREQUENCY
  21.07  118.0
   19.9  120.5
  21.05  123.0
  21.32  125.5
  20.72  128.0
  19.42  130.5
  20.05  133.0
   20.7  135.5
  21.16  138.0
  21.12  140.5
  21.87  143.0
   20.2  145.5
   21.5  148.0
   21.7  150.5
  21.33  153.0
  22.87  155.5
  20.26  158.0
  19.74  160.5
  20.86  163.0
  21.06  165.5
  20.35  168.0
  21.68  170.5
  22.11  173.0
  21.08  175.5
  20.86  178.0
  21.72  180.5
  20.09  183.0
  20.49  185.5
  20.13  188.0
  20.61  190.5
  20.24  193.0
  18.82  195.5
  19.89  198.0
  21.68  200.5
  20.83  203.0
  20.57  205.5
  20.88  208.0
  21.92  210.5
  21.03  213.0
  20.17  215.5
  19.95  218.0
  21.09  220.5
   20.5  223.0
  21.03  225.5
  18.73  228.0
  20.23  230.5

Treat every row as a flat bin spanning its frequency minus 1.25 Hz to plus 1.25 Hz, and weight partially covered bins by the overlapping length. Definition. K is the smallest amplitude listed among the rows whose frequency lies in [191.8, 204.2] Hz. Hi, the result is 18.82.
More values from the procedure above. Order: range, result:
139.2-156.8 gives 20.2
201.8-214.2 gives 20.57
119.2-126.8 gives 19.9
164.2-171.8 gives 20.35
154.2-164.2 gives 19.74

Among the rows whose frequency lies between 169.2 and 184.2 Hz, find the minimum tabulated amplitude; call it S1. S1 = 20.09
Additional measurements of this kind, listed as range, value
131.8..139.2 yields 20.05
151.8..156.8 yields 21.33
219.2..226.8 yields 20.5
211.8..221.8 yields 19.95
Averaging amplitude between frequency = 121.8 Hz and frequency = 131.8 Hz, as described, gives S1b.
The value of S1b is 20.6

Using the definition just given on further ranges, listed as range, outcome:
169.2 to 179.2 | 21.4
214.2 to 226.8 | 20.5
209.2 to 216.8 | 21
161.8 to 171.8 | 21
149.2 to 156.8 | 22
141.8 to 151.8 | 21.3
